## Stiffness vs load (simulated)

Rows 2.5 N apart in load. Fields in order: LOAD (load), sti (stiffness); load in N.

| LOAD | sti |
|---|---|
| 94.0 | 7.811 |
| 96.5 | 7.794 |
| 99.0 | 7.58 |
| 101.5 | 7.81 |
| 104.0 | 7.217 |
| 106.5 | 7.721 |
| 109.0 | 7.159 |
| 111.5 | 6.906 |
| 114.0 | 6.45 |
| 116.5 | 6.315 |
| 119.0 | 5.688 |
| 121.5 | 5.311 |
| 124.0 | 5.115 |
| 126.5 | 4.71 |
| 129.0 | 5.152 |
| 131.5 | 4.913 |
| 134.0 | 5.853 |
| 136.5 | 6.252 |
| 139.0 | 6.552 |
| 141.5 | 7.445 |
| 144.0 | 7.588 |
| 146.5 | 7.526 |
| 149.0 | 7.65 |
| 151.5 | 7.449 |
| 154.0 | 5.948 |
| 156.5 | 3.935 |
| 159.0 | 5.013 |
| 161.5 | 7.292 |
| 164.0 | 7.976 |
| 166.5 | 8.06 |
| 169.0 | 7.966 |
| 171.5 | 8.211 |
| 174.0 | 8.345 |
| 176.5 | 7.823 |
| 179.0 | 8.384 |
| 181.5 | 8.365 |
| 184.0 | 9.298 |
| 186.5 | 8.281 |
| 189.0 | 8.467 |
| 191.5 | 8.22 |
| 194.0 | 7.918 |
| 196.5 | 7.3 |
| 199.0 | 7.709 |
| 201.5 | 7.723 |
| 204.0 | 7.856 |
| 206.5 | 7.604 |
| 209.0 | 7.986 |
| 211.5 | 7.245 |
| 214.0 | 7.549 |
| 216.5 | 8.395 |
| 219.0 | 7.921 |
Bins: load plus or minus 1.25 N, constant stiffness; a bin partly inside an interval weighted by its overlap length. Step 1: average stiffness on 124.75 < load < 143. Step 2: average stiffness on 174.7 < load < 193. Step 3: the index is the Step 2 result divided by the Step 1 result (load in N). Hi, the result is 1.44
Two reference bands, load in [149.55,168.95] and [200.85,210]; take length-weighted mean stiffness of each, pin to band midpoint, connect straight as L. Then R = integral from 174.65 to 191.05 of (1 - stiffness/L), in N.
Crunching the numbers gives -2.69 N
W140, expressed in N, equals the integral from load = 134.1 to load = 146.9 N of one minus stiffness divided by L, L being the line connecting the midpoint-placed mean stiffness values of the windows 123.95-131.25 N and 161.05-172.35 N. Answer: -2.1 N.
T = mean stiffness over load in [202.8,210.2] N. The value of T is 7.81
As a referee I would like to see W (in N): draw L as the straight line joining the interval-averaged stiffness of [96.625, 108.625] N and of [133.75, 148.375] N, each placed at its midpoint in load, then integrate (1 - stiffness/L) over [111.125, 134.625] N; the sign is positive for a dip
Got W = 5.4 N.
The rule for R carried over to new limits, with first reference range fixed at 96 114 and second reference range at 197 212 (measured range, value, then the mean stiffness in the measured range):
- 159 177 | -0.43 N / 7.75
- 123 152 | 4.45 N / 6.33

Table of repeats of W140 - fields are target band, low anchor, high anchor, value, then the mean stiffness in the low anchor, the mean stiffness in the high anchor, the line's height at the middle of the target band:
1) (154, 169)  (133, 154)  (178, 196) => 2.1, 6.99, 8.37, 7.56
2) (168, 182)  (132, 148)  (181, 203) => -0.9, 6.79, 8.13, 7.69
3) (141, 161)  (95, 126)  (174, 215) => 2.1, 6.71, 8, 7.33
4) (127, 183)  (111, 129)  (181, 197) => 0.6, 5.69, 8.3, 7.02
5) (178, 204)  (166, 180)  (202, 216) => -0.8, 8.13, 7.69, 7.91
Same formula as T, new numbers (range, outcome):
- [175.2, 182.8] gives 8.2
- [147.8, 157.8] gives 6.23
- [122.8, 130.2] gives 4.99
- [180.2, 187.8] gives 8.65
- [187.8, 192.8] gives 8.34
